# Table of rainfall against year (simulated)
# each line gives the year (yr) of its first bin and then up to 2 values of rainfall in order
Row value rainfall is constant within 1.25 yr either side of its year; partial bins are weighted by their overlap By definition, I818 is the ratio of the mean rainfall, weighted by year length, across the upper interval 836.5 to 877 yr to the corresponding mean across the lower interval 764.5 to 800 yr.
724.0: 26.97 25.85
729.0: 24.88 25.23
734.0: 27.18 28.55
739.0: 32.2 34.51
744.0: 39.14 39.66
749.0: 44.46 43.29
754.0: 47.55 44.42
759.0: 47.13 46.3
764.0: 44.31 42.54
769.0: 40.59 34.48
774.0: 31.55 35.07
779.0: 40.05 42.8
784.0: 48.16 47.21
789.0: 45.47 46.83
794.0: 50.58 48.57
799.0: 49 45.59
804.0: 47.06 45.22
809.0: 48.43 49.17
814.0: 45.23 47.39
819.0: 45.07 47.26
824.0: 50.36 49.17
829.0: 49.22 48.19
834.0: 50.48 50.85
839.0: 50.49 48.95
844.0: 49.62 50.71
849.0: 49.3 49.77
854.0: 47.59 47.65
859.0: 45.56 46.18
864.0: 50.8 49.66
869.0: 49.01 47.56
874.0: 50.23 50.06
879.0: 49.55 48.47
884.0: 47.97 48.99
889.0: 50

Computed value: 1.14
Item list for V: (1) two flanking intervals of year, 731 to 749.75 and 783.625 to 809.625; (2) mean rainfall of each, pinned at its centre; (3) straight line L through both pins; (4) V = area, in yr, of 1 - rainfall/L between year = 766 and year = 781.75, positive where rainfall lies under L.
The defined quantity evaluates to 1.6 yr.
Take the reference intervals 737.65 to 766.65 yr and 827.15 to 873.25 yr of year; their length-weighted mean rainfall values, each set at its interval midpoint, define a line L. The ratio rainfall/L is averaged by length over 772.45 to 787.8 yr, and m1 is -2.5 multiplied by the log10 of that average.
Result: 0.09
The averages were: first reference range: 42.1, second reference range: 49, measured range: 40.7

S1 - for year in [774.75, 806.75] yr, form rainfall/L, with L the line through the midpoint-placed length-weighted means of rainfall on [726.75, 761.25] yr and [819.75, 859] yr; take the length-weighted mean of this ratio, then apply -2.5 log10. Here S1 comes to -0.060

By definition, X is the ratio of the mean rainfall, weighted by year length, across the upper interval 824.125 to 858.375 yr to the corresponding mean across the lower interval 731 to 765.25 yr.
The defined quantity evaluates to 1.3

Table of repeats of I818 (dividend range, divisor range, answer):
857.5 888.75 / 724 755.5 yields 1.43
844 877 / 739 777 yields 1.19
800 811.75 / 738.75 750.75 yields 1.21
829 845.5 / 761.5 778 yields 1.28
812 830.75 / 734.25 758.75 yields 1.22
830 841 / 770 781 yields 1.39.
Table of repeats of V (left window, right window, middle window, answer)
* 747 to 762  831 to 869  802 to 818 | 0.2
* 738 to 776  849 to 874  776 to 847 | -4.3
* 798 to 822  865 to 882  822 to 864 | -0.8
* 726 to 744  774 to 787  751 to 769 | -4.6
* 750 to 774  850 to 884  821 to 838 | -1.1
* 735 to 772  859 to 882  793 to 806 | -1.2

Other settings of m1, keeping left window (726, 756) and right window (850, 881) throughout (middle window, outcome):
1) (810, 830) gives -0.10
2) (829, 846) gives -0.10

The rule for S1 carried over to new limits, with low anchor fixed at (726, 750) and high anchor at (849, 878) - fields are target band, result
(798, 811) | -0.154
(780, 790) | -0.192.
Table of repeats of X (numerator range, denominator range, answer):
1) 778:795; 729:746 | 1.48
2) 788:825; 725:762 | 1.30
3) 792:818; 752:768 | 1.05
